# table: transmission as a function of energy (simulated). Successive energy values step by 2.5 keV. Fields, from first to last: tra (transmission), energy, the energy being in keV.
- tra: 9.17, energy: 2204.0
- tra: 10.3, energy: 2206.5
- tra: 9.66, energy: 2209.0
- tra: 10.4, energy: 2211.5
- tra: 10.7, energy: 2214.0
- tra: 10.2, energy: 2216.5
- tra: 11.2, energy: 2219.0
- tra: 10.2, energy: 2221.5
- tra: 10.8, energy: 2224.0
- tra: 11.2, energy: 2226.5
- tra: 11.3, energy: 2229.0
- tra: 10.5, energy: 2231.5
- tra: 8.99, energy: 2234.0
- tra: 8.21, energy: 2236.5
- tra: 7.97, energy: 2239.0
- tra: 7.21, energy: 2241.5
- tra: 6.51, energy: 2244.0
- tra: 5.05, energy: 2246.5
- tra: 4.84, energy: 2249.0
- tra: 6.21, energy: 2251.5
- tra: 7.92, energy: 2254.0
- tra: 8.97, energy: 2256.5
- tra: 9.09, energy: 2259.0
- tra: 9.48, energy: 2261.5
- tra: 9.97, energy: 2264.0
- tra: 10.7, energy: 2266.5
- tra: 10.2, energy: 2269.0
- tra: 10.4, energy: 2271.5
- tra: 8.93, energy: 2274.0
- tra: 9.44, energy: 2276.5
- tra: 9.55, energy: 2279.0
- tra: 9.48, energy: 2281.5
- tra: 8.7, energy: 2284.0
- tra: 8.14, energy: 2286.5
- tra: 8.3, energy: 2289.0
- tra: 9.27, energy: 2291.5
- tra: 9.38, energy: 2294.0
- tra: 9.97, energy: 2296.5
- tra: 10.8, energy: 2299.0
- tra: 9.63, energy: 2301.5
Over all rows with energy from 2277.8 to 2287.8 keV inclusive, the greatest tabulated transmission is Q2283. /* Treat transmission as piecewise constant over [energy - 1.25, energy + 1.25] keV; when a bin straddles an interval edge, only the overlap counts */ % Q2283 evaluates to 9.55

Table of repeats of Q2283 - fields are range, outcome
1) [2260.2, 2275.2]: 10.7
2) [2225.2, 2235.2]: 11.3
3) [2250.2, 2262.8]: 9.48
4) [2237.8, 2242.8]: 7.97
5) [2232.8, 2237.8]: 8.99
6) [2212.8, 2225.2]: 11.2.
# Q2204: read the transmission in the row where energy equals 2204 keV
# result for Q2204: 9.17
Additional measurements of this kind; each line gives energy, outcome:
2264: 9.97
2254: 7.92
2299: 10.8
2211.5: 10.4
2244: 6.51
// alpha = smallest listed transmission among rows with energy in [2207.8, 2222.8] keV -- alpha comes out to 9.66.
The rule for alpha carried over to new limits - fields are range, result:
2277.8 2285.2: 8.7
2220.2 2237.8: 8.21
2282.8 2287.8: 8.14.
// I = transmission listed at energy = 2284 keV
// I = 8.7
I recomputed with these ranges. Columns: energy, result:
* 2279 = 9.55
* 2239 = 7.97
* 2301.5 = 9.63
